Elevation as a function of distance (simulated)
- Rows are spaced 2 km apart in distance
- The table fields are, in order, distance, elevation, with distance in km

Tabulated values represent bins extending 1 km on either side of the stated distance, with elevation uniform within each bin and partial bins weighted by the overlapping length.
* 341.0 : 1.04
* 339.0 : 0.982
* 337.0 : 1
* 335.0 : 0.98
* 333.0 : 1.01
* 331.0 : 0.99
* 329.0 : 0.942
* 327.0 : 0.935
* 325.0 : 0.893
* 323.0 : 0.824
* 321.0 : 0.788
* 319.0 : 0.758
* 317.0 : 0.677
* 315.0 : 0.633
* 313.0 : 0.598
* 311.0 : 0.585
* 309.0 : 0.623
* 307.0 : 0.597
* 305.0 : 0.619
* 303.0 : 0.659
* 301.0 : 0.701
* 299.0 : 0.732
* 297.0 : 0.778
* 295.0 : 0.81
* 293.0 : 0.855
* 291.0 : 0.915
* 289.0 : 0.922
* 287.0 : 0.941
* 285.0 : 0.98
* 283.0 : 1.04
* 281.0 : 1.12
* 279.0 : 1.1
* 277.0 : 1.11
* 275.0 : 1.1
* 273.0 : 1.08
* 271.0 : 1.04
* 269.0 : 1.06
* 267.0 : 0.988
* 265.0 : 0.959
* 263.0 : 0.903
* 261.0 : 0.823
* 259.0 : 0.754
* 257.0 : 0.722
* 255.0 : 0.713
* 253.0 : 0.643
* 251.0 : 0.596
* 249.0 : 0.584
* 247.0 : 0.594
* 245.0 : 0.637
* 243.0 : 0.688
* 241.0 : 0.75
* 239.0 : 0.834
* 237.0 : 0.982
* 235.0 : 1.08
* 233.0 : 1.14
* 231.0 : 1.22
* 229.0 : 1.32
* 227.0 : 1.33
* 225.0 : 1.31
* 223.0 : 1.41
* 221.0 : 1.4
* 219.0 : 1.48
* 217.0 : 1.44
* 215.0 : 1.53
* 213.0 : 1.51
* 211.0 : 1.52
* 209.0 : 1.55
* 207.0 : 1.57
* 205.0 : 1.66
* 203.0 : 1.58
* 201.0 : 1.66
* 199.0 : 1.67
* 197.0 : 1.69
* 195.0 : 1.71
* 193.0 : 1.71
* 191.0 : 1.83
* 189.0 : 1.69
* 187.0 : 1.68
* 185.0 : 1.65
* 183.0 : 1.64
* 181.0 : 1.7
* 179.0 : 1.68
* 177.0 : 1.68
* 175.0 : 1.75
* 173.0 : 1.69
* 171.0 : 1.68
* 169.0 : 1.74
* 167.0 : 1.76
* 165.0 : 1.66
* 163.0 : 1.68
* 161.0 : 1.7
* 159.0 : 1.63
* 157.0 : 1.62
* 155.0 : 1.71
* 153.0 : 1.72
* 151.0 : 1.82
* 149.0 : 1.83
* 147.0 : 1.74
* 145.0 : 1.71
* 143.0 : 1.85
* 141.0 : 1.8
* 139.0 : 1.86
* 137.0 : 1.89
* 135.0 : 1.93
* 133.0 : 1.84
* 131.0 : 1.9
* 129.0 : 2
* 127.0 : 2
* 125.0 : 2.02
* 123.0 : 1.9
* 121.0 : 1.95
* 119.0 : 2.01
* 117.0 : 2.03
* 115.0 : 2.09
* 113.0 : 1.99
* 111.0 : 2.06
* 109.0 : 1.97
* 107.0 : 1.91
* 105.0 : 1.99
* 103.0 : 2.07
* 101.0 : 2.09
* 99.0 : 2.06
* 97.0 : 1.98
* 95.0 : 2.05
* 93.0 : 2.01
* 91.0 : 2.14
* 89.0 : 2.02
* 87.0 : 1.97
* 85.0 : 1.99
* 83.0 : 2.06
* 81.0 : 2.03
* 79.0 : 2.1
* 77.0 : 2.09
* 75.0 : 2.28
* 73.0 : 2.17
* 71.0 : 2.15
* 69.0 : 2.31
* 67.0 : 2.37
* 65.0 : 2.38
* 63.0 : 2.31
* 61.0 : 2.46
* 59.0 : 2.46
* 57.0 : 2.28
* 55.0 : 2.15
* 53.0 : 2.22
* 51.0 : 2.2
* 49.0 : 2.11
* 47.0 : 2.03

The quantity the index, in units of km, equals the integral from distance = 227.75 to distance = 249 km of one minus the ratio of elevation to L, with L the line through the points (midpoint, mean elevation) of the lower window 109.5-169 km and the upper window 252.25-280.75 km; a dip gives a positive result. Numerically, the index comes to 4.4 km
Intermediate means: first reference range 1.85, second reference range 0.936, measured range 0.913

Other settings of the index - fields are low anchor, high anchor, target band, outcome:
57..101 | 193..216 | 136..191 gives 1.92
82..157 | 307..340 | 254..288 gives 4.12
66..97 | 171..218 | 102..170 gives 0.85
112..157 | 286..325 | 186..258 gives 3.66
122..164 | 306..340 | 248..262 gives 5.87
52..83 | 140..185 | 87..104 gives 0.33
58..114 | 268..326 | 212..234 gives -1.28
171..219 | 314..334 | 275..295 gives 1.73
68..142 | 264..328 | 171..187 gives -1.17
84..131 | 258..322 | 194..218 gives -3.55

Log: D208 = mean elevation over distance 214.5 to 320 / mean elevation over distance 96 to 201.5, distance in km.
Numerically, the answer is 0.50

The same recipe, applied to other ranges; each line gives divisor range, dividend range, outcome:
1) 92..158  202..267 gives 0.57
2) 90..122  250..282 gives 0.45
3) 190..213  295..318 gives 0.40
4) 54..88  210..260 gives 0.47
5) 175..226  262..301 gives 0.60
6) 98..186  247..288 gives 0.49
